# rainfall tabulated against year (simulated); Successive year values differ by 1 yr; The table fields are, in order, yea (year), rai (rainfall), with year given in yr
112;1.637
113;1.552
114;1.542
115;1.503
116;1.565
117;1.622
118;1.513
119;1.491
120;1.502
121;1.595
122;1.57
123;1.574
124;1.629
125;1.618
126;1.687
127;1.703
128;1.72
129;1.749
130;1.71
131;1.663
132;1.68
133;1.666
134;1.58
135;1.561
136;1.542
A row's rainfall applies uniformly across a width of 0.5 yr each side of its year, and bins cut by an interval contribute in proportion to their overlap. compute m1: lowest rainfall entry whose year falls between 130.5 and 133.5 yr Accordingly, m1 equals 1.663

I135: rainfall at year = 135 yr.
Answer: 1.561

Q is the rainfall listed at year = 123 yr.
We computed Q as 1.574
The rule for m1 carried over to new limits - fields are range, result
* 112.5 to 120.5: 1.491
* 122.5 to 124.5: 1.574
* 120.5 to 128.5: 1.57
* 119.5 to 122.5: 1.502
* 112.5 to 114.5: 1.542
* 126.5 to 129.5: 1.703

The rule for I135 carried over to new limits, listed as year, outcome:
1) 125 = 1.618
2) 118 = 1.513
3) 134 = 1.58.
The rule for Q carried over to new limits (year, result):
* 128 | 1.72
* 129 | 1.749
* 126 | 1.687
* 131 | 1.663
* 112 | 1.637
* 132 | 1.68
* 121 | 1.595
